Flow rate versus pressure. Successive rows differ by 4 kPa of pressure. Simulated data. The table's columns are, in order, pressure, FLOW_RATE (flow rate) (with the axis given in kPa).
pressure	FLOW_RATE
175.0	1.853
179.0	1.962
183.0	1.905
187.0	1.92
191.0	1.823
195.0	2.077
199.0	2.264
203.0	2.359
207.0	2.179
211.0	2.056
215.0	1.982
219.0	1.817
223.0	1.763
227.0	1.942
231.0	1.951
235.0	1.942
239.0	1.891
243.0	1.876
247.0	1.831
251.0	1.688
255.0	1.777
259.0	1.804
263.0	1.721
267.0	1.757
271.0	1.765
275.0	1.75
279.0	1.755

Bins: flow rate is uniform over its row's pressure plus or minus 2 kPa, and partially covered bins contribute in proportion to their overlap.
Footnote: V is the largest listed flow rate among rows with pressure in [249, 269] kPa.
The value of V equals 1.804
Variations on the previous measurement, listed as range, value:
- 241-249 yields 1.876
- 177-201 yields 2.264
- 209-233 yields 2.056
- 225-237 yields 1.951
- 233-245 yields 1.942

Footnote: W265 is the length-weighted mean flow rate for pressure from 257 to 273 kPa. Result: 1.76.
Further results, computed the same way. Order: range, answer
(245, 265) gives 1.76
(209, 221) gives 1.95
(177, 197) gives 1.94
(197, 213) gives 2.21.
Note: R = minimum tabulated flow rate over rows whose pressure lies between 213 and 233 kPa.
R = 1.763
